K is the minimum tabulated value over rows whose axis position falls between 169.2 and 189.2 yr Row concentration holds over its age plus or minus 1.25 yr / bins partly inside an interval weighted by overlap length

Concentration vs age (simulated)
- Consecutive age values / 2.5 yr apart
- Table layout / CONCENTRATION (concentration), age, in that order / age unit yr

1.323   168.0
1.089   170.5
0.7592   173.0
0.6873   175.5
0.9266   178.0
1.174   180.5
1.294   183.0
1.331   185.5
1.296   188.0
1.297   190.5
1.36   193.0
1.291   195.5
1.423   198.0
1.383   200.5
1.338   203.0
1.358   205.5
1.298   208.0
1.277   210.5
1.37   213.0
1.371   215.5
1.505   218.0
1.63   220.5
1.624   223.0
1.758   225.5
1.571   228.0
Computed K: 0.6873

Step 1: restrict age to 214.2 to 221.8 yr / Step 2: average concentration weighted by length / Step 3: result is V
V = 1.5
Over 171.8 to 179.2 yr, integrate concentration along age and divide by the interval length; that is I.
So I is 0.79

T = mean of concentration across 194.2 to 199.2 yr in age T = 1.36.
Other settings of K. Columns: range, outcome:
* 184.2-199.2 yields 1.291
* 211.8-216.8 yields 1.37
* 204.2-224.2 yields 1.277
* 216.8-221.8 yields 1.505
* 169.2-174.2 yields 0.7592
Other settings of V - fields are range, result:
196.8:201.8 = 1.4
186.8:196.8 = 1.31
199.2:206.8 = 1.36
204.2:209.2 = 1.33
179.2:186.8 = 1.26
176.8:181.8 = 1.05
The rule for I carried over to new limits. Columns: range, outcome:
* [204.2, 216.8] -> 1.34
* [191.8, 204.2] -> 1.36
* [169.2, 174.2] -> 0.93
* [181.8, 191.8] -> 1.3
